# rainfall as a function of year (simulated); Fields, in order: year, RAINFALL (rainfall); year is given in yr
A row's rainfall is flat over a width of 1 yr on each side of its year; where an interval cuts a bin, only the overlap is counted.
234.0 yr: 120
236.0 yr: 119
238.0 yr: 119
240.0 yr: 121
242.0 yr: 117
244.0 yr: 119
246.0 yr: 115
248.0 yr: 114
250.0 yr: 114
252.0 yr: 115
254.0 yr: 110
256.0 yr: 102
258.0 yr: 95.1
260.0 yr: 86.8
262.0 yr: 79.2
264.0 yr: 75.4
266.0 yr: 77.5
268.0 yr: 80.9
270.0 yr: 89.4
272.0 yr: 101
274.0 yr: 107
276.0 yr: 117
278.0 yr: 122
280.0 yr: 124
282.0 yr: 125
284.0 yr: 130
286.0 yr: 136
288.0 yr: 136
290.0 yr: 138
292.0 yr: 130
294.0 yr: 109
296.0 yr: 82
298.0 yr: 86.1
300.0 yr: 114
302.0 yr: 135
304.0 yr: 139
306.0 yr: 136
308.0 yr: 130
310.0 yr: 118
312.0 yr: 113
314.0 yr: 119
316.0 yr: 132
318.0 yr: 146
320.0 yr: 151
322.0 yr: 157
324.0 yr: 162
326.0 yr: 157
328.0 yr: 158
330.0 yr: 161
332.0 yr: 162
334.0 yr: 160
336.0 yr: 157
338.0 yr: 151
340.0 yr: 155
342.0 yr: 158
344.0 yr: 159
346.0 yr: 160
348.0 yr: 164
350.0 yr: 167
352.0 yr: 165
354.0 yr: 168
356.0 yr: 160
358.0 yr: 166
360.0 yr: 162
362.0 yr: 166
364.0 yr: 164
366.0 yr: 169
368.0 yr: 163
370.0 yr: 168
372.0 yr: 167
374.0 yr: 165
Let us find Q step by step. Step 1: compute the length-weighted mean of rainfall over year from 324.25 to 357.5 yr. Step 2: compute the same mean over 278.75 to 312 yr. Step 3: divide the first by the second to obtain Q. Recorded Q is 1.3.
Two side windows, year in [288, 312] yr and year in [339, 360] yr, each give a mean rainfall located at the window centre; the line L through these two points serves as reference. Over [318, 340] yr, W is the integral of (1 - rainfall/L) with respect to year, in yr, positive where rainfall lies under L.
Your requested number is -1.9 yr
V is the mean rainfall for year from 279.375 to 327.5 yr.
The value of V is 130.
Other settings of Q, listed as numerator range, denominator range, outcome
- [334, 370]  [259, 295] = 1.49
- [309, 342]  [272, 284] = 1.25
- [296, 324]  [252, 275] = 1.39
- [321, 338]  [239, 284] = 1.51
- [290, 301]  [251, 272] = 1.17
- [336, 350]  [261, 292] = 1.44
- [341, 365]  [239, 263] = 1.52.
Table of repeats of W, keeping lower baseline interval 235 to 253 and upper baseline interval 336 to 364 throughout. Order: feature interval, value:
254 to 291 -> 6.5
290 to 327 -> 4.0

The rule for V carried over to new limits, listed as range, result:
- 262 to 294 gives 111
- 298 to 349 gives 145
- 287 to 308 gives 121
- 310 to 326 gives 140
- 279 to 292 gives 131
